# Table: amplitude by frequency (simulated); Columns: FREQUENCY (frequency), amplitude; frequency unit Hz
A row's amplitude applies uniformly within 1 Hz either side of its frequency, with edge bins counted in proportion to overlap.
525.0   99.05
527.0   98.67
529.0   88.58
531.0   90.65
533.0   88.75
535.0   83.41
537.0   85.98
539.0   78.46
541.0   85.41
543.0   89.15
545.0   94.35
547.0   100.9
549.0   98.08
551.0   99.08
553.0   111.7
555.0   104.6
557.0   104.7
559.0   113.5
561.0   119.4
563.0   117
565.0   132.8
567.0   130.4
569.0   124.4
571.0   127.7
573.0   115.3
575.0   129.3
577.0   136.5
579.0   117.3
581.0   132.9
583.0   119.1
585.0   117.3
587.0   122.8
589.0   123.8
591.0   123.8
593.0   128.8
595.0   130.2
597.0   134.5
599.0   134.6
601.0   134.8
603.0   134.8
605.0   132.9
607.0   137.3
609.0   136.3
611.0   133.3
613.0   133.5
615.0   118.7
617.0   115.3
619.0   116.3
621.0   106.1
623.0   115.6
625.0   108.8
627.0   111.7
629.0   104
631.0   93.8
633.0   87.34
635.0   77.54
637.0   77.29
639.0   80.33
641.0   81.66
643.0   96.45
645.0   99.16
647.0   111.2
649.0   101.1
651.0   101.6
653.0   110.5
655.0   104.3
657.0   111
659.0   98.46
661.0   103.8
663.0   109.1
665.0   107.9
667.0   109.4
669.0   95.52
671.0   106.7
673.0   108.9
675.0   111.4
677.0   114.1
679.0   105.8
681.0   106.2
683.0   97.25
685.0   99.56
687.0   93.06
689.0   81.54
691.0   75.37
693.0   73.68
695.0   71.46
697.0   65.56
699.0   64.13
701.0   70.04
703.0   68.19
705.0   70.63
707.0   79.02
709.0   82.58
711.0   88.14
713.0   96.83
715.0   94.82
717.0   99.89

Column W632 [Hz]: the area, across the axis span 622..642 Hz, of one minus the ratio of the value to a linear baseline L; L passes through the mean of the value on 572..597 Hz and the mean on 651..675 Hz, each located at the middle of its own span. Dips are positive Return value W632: 3.51 Hz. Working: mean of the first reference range 125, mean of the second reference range 106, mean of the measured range 93.8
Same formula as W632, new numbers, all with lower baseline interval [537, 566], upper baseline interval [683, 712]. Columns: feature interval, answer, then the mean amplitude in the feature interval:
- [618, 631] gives -2.68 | 109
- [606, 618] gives -4.72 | 129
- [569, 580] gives -2.91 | 125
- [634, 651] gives -0.77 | 91.2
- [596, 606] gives -4.22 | 134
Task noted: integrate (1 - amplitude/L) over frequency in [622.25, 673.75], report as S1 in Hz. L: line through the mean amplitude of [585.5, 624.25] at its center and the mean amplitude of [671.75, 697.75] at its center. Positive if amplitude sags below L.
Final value 3.6 Hz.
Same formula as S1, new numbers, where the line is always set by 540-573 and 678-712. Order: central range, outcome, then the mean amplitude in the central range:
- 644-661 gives -2.7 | 105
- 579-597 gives -3.8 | 125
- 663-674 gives -2.4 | 106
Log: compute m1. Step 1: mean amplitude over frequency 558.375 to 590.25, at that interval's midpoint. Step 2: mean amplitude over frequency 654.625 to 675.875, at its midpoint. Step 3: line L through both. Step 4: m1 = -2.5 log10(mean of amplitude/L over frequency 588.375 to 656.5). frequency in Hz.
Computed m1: 0.02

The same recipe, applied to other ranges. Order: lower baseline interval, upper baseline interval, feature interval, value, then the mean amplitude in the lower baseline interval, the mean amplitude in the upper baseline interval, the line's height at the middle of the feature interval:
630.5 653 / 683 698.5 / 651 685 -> -0.23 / 92.4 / 80.6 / 86.1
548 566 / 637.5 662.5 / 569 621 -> -0.19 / 111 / 99.7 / 107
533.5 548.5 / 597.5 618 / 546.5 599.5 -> -0.11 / 88.6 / 131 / 109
